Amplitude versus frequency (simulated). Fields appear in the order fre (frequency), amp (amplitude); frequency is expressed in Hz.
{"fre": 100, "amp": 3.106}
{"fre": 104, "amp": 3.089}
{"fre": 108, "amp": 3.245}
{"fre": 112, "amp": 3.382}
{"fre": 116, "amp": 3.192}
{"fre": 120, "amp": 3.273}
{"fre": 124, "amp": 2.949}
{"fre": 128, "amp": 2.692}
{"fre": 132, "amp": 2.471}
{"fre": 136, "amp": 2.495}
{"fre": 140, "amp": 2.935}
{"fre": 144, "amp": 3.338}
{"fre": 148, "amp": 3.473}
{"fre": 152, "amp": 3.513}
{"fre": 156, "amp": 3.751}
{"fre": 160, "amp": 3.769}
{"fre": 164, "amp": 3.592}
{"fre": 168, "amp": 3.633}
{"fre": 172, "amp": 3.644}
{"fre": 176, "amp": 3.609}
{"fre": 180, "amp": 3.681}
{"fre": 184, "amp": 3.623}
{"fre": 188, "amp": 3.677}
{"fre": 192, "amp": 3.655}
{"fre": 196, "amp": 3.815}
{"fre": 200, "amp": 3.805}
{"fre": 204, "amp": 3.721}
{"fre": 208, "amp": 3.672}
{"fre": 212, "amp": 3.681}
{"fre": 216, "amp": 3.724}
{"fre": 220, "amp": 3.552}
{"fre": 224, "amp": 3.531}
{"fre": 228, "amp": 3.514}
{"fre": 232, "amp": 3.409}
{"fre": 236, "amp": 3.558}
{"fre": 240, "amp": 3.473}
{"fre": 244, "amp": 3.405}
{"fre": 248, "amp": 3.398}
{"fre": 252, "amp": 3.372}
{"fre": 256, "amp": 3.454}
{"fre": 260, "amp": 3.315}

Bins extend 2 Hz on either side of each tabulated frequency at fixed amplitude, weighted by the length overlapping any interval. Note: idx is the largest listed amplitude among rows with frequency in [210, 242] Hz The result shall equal 3.724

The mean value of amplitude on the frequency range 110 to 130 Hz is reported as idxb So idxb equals 3.1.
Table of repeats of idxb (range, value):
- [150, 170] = 3.65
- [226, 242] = 3.49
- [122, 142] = 2.71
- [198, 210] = 3.73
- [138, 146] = 3.14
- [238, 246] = 3.44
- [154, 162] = 3.76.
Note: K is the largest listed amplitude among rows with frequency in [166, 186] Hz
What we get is 3.681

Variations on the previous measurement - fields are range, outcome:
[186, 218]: 3.815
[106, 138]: 3.382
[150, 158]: 3.751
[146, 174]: 3.769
